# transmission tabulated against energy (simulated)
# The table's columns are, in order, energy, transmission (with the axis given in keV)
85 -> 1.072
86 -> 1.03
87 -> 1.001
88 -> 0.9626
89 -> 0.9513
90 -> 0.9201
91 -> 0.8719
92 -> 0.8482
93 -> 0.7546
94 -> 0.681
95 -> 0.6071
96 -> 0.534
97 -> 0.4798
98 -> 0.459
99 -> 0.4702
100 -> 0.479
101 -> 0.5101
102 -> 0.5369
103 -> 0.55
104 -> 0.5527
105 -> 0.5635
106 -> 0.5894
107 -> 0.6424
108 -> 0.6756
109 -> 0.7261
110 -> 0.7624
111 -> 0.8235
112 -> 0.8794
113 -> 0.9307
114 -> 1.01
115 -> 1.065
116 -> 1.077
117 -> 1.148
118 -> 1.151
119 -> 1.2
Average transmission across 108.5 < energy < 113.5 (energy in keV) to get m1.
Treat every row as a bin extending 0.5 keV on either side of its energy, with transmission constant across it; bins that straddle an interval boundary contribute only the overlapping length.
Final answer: 0.824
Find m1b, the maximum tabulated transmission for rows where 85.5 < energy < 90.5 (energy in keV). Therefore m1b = 1.03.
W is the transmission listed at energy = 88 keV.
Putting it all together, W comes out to 0.9626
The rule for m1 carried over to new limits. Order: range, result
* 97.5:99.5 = 0.465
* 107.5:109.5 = 0.701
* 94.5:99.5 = 0.51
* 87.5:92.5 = 0.911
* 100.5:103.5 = 0.532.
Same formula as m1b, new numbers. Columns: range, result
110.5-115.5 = 1.065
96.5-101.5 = 0.5101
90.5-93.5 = 0.8719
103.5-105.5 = 0.5635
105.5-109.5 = 0.7261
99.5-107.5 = 0.6424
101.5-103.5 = 0.55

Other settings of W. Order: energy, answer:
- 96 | 0.534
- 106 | 0.5894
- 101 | 0.5101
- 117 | 1.148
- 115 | 1.065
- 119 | 1.2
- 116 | 1.077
